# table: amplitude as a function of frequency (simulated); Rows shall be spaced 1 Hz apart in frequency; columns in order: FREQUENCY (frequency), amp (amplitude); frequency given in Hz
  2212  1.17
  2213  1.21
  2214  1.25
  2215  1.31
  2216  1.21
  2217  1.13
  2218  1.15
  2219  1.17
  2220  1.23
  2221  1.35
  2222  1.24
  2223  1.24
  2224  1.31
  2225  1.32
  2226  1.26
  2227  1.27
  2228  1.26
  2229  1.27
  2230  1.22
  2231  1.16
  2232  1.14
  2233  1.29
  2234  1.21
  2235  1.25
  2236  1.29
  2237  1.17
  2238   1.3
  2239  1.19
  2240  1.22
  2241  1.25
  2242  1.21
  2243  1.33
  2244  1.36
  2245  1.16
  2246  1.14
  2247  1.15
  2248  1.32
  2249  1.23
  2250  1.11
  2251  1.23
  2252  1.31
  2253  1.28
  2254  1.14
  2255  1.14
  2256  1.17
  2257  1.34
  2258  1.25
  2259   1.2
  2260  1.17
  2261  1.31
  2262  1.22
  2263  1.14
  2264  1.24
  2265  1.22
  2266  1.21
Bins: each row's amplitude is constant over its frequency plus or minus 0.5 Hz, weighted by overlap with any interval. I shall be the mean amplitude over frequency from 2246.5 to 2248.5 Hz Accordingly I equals 1.23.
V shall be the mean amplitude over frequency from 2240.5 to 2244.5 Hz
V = 1.29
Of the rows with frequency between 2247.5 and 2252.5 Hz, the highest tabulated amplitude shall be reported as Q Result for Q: 1.32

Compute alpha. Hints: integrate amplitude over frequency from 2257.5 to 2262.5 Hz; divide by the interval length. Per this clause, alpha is 1.23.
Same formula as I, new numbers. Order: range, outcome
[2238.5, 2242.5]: 1.22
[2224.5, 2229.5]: 1.28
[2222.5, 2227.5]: 1.28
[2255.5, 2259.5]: 1.24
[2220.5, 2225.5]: 1.29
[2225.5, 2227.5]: 1.27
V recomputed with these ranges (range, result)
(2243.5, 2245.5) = 1.26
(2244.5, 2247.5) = 1.15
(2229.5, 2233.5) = 1.2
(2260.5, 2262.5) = 1.27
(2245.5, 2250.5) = 1.19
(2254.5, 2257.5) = 1.22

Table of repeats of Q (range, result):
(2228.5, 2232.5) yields 1.27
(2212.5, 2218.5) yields 1.31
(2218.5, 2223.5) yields 1.35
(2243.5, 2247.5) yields 1.36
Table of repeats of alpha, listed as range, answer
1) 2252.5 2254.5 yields 1.21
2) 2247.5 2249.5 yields 1.27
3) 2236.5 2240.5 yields 1.22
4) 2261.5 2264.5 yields 1.2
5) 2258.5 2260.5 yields 1.19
